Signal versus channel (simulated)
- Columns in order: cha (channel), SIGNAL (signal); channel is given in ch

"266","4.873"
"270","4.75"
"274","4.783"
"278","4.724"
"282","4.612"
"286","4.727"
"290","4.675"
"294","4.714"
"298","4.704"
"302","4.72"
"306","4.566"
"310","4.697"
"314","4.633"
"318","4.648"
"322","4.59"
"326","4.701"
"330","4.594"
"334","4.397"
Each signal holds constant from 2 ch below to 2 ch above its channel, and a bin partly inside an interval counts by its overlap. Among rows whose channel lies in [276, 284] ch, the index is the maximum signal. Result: 4.724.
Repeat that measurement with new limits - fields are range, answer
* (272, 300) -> 4.783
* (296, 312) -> 4.72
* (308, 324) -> 4.697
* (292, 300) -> 4.714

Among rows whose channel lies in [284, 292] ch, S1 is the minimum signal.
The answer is 4.675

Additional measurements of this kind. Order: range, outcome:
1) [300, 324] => 4.566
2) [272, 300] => 4.612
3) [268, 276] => 4.75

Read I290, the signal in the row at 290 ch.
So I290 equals 4.675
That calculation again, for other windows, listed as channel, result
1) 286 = 4.727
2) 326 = 4.701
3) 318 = 4.648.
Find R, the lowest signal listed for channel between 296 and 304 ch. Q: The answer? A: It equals 4.704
